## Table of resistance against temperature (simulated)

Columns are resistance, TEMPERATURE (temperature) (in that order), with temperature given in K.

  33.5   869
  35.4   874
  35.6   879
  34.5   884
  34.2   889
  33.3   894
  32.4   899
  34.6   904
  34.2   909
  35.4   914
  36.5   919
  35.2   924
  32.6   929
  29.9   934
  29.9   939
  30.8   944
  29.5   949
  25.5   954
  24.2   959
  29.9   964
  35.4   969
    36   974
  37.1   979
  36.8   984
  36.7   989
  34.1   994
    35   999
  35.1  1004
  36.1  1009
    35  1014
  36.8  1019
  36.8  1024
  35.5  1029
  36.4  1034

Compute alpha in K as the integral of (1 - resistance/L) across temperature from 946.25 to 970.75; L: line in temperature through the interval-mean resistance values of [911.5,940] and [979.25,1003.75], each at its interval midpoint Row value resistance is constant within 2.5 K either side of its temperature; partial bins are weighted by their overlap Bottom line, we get 4.2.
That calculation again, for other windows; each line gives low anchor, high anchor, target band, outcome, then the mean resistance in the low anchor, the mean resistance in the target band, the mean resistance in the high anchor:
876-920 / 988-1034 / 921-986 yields 6.2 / 34.5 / 31.8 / 35.7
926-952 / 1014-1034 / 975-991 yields -1.6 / 30.5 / 36.8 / 36.2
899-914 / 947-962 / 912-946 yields -2.6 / 34.2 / 32.9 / 26.4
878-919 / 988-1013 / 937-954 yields 2.6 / 34.4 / 29.4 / 35.3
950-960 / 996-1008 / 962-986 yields -4.6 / 25.6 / 35.1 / 35.1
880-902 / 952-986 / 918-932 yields -0.6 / 33.8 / 34.4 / 32.2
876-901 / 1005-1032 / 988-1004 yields 0.2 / 34.1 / 35.1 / 36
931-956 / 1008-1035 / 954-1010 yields -1.9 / 29.3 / 33.8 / 36.1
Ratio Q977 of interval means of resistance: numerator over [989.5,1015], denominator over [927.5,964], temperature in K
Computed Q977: 1.22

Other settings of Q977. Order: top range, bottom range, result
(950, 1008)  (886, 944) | 1.00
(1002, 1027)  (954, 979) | 1.15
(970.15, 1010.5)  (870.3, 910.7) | 1.05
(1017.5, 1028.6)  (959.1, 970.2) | 1.20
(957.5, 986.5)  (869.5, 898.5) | 0.98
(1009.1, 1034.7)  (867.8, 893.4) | 1.04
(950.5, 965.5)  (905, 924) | 0.75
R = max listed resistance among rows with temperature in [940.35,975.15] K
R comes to 36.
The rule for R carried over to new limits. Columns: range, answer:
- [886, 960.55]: 36.5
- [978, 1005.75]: 37.1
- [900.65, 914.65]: 35.4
